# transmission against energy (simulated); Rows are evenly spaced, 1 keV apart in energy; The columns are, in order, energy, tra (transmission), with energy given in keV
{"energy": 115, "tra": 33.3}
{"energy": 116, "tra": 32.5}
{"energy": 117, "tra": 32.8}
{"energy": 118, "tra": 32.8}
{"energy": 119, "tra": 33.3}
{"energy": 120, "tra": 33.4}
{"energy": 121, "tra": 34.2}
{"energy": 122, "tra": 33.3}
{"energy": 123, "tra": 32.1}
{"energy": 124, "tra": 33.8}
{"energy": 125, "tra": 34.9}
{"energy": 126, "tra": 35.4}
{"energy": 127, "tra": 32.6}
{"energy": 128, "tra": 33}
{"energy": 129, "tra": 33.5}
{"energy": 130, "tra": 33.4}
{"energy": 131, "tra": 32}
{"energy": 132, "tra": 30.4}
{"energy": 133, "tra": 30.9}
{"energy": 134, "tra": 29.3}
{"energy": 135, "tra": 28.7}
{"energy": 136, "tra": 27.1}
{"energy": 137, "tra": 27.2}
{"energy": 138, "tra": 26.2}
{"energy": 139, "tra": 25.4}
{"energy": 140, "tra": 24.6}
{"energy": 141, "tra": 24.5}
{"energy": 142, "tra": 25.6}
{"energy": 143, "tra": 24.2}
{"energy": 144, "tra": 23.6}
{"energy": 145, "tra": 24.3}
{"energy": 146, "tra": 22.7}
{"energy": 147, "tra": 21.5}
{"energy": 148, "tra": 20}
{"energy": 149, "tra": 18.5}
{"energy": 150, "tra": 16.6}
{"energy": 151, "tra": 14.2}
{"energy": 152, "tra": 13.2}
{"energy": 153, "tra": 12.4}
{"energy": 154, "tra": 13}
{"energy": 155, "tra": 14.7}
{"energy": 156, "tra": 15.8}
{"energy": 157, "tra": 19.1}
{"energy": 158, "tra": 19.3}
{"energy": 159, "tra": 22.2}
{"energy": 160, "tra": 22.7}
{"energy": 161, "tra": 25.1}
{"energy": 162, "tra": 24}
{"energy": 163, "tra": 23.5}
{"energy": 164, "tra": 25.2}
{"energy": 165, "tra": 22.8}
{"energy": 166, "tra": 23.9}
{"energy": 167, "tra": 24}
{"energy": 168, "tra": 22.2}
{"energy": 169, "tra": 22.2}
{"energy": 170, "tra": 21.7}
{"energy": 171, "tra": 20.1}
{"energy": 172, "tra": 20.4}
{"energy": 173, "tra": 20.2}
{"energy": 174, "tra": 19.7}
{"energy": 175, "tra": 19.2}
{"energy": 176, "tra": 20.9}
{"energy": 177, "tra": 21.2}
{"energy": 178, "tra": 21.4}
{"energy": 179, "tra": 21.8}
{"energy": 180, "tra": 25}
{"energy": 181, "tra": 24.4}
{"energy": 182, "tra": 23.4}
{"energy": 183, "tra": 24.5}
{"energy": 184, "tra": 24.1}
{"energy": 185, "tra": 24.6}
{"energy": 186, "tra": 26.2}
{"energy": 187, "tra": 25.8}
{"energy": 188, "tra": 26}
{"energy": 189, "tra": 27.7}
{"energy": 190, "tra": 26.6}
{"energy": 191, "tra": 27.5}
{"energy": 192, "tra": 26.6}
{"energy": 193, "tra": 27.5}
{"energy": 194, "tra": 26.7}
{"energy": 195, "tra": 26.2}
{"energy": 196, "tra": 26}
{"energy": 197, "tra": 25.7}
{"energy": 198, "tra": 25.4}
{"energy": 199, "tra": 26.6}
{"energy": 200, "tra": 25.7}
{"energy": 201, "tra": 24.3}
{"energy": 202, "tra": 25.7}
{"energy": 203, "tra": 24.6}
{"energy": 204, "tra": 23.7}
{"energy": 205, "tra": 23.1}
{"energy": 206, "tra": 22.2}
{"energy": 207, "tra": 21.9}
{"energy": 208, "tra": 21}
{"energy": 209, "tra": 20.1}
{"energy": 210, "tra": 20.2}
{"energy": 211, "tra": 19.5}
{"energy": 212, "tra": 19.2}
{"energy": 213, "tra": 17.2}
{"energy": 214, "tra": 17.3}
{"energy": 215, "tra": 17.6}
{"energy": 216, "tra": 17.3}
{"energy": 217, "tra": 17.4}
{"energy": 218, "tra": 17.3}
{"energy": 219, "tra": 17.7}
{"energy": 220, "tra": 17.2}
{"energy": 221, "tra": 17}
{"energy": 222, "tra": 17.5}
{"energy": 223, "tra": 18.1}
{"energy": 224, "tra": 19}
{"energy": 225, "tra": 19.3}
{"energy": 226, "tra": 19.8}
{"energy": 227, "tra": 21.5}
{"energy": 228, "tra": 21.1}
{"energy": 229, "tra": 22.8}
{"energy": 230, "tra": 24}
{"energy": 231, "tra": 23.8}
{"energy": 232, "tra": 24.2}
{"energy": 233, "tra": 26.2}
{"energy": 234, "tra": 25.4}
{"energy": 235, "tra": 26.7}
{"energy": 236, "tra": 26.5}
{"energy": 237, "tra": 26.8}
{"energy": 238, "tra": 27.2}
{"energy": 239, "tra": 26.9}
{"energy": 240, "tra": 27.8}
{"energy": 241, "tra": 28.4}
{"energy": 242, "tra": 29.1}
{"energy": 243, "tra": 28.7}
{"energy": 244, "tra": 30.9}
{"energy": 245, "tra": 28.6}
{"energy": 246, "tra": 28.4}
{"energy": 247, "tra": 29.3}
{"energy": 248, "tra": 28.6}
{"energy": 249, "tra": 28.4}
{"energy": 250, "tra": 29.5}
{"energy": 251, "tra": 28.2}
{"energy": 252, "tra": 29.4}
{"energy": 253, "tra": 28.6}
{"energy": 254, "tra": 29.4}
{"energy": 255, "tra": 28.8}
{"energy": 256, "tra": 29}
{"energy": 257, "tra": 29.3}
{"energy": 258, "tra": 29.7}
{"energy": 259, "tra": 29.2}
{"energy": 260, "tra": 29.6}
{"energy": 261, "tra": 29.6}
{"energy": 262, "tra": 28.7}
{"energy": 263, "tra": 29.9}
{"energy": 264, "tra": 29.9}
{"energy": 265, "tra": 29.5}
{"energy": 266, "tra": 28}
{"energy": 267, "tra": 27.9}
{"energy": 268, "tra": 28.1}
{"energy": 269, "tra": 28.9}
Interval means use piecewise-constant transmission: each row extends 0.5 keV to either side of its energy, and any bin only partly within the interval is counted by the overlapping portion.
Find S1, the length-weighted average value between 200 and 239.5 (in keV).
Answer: 21.5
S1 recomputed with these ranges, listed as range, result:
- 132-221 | 22.4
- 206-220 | 18.8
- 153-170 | 21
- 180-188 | 24.8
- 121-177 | 24.2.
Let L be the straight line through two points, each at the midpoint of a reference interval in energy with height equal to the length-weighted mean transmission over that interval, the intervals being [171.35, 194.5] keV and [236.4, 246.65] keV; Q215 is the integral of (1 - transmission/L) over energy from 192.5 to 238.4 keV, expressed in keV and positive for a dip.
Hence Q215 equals 7.2 keV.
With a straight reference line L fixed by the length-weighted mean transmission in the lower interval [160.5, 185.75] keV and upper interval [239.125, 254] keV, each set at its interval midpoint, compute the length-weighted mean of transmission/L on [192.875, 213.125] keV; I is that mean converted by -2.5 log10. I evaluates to 0.072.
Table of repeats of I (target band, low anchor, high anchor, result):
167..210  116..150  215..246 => 0.08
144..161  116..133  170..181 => 0.39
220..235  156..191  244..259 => 0.26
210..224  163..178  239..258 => 0.41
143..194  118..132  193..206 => 0.28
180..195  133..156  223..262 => -0.08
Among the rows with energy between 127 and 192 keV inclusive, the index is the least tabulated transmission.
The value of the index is 12.4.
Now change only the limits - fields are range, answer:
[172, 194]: 19.2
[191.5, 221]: 17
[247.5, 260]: 28.2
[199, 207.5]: 21.9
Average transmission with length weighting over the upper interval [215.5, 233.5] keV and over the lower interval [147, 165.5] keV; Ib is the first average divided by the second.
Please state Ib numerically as 1.05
